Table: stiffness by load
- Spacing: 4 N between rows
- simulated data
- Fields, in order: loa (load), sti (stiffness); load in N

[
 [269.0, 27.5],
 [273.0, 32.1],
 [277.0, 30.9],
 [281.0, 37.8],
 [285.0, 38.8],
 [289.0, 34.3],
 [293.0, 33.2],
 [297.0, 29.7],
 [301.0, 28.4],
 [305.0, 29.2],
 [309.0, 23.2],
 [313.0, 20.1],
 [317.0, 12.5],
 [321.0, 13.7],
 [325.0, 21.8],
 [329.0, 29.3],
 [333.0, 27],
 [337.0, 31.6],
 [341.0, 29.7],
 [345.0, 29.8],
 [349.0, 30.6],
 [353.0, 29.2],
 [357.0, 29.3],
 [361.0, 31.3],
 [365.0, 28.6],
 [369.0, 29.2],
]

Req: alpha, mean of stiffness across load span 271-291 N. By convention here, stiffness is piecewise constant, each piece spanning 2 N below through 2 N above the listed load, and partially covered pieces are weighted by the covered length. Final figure 34.8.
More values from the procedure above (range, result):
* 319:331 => 21.6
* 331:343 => 29.4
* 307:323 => 17.4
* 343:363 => 30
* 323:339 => 27.4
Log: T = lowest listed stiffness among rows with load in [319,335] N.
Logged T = 13.7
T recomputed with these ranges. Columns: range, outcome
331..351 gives 27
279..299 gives 29.7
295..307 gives 28.4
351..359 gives 29.2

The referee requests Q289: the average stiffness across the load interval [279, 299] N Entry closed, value 34.8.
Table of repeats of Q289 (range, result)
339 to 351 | 30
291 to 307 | 30.1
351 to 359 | 29.2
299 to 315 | 25.2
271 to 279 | 31.5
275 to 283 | 34.3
